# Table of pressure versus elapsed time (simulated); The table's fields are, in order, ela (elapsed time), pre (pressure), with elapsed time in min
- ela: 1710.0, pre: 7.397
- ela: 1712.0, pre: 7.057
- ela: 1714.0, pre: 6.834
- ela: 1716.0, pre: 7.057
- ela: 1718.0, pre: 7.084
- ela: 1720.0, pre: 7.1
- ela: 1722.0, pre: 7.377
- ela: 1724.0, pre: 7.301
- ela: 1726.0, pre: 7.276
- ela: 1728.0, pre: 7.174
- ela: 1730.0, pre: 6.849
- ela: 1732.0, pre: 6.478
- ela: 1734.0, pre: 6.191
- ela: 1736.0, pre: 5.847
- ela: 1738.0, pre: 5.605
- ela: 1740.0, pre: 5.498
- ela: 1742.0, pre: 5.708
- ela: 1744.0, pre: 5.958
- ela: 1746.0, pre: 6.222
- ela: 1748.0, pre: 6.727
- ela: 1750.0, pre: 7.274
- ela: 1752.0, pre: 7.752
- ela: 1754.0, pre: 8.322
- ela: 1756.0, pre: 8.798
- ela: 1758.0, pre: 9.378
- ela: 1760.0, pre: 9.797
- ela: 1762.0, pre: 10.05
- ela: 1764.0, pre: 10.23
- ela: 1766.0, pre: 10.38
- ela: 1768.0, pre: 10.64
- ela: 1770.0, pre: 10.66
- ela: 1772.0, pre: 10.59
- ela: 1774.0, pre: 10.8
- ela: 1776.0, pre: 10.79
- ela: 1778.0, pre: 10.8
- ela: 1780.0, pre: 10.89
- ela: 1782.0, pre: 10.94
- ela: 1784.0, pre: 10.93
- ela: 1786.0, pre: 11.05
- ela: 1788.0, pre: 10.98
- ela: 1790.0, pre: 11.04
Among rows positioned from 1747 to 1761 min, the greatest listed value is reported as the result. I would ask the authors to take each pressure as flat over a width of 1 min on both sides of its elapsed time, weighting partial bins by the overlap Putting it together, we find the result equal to 9.797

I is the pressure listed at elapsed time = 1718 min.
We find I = 7.084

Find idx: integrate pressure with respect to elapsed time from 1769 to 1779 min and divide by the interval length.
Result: 10.7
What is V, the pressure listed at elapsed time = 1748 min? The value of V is 6.727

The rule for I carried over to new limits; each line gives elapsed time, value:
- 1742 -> 5.708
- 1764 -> 10.23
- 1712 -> 7.057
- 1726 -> 7.276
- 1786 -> 11.05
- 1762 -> 10.05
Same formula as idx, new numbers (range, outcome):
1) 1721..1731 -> 7.2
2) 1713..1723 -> 7.09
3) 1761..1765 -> 10.1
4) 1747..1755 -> 7.52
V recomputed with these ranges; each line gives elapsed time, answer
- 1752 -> 7.752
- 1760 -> 9.797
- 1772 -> 10.59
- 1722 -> 7.377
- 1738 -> 5.605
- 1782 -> 10.94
